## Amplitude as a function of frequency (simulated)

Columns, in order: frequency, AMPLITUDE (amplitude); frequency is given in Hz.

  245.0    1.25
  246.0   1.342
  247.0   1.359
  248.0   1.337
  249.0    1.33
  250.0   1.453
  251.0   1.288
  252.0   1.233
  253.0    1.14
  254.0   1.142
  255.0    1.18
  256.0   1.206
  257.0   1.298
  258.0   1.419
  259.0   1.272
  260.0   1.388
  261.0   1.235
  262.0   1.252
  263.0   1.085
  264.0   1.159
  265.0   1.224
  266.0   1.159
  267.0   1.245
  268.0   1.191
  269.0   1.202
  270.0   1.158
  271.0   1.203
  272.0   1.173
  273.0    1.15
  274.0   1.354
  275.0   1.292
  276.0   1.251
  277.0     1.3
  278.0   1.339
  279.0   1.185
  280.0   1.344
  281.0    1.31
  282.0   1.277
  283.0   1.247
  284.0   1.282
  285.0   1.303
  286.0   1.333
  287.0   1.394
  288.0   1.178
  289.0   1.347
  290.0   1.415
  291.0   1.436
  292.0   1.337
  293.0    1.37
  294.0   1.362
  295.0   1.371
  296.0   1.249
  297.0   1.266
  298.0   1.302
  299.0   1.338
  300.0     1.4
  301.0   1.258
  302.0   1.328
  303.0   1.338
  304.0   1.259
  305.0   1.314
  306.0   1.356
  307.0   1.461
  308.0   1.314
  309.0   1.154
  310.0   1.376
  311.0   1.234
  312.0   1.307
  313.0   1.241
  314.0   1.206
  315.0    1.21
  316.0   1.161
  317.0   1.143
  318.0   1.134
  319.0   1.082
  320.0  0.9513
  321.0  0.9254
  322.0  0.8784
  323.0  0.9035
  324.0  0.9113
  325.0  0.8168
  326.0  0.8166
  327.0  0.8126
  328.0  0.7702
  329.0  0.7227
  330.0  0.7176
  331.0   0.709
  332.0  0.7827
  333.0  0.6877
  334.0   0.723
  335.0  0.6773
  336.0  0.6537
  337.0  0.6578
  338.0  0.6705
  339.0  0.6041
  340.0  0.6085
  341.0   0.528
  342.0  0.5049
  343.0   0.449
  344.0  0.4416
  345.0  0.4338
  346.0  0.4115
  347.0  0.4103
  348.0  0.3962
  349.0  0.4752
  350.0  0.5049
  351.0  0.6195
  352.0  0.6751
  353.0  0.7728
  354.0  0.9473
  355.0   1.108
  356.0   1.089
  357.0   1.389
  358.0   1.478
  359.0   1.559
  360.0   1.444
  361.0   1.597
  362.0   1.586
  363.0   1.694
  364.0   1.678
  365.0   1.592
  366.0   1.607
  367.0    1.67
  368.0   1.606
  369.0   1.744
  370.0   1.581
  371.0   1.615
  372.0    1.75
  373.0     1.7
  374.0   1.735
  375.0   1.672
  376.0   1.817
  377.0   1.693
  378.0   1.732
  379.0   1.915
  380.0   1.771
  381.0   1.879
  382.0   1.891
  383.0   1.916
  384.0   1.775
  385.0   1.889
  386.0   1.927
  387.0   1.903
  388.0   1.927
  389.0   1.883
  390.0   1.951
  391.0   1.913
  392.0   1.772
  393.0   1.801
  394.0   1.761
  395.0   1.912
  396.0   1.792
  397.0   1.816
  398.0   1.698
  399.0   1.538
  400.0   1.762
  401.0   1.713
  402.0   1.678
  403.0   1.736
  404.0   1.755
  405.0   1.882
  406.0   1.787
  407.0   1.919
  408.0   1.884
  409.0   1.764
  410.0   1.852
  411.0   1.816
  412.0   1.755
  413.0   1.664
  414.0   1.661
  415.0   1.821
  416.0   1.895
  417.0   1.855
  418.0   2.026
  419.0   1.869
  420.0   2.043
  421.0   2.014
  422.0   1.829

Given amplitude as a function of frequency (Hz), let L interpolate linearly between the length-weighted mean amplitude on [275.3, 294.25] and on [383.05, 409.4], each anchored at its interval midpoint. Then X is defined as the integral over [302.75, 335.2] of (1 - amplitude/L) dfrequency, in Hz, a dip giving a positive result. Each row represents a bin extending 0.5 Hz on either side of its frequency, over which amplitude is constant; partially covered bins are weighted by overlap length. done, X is 9.4 Hz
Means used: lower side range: 1.32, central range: 1.03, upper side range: 1.81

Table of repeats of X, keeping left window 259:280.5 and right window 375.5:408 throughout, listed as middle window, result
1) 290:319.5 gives 2.3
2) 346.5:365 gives 6.3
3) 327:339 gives 6.5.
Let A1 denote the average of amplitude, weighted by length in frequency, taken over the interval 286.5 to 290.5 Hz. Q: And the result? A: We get 1.33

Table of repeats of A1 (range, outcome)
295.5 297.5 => 1.26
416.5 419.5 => 1.92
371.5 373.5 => 1.73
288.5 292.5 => 1.38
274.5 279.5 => 1.27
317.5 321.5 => 1.02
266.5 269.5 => 1.21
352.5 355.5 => 0.943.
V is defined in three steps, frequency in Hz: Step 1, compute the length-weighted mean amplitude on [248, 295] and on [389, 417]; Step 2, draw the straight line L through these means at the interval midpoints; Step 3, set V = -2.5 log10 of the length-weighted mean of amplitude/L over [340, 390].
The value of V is 0.223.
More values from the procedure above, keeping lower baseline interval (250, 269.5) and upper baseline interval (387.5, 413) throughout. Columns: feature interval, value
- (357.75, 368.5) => 0.04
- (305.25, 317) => 0.14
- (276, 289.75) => 0.03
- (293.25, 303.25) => 0.05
